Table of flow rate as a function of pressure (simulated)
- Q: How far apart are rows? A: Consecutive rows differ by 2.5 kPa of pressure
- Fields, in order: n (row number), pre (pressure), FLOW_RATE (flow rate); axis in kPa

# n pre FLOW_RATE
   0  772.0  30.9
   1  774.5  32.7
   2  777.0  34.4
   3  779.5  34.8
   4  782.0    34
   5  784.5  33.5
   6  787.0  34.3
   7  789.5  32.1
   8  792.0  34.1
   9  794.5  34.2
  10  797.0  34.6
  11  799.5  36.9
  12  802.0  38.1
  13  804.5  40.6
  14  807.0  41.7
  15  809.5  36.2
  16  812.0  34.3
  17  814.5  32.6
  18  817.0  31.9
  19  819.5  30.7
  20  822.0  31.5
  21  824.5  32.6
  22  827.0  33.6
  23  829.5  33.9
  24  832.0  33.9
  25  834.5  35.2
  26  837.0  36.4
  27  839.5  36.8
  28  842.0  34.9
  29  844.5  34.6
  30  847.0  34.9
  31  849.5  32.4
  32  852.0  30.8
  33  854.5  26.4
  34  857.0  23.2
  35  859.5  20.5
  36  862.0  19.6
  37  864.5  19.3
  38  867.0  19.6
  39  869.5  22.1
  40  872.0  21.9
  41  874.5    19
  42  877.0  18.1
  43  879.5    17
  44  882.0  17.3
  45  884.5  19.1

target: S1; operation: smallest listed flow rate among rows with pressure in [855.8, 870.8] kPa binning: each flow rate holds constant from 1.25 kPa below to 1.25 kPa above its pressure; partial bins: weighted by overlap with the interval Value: 19.3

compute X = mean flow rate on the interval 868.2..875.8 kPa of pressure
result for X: 21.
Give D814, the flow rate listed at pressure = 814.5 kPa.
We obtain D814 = 32.6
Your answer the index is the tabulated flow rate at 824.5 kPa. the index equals 32.6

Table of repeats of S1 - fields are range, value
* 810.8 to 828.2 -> 30.7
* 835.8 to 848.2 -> 34.6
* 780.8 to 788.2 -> 33.5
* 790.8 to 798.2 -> 34.1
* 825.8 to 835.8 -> 33.6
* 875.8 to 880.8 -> 17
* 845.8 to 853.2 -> 30.8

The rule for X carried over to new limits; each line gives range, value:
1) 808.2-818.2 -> 33.8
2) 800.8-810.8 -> 39.1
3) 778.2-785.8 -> 34.1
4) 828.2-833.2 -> 33.9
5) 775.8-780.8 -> 34.6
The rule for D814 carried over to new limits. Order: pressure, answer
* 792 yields 34.1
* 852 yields 30.8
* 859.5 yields 20.5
